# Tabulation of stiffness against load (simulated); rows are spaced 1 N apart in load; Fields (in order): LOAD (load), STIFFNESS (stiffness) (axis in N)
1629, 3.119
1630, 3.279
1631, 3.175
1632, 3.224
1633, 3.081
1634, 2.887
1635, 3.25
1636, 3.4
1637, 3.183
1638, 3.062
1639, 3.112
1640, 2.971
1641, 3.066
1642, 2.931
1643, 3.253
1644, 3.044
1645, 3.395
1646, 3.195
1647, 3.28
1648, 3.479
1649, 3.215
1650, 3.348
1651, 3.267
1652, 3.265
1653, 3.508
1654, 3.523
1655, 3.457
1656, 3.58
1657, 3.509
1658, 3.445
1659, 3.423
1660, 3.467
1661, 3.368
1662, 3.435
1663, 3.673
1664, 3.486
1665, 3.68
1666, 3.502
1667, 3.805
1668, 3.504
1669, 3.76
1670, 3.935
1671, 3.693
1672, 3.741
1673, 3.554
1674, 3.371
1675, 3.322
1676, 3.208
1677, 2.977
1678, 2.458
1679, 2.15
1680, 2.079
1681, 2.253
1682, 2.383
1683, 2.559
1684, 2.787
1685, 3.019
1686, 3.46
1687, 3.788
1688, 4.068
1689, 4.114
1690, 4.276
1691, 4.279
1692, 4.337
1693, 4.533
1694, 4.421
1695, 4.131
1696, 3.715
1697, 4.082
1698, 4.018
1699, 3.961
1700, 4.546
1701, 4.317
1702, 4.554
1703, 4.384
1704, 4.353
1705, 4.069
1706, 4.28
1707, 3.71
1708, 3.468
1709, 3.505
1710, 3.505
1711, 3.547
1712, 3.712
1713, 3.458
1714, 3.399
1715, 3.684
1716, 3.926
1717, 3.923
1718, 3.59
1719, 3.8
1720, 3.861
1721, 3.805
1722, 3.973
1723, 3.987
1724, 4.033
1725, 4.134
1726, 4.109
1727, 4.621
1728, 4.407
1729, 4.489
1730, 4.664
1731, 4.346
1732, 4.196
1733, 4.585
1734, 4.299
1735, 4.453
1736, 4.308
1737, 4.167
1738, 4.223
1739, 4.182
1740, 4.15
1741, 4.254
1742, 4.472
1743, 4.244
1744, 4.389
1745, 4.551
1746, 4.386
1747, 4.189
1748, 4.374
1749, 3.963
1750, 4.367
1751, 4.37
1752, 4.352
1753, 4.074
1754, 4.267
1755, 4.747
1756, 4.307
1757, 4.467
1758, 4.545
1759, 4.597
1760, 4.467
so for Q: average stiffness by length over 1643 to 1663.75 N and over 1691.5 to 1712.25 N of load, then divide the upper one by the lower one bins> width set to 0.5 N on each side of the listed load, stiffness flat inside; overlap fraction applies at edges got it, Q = 1.20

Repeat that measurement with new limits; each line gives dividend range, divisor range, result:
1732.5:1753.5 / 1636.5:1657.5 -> 1.32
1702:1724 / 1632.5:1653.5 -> 1.20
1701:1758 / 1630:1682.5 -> 1.27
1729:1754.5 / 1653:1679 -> 1.25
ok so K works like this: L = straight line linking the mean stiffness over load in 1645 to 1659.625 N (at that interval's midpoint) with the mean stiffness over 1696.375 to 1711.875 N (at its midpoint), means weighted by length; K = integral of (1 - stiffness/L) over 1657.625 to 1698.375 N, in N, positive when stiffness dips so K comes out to 2.3 N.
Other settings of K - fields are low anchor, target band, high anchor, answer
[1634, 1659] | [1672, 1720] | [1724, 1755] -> 2.46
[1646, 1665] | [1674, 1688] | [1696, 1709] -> 3.42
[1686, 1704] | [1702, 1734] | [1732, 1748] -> 1.95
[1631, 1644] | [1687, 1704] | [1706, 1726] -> -2.99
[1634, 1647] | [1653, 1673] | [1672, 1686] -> -4.12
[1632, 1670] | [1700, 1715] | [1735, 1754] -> 0.07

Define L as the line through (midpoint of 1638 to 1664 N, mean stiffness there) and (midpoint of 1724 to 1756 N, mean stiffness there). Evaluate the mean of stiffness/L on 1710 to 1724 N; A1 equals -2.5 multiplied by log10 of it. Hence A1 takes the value 0.09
